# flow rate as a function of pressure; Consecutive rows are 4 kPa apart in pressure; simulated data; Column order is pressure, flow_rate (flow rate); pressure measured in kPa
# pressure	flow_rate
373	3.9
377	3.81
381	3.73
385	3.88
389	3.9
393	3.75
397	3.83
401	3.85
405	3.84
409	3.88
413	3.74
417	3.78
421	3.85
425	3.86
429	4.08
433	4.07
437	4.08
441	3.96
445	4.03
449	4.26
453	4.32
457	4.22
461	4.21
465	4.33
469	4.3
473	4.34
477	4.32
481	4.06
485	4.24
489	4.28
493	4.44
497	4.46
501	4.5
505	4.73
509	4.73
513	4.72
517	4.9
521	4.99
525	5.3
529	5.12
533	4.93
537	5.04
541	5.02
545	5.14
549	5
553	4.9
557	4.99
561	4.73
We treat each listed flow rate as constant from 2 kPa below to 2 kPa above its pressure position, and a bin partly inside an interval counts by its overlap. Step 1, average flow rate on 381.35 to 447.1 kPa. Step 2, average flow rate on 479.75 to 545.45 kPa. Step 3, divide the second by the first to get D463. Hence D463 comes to 1.2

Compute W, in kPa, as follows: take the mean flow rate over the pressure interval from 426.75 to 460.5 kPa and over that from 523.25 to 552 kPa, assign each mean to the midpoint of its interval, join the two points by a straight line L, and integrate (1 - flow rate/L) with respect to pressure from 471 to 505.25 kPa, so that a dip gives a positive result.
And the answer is 1.6 kPa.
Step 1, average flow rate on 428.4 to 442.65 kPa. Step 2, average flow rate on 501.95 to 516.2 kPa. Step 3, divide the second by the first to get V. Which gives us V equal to 1.2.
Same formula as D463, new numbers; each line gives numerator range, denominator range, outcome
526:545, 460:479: 1.17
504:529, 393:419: 1.29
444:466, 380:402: 1.11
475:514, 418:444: 1.12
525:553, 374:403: 1.32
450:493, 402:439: 1.09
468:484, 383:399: 1.11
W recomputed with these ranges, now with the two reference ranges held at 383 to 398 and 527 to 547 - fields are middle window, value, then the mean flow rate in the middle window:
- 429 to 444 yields 0.6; 4.04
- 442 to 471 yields 1.0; 4.23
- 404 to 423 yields 1.0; 3.82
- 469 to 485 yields 1.1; 4.25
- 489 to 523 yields 1.0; 4.66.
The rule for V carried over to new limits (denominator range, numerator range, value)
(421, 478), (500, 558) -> 1.19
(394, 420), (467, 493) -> 1.12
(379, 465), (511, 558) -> 1.26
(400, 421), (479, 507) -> 1.15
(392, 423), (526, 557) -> 1.32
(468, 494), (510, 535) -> 1.17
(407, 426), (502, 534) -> 1.29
